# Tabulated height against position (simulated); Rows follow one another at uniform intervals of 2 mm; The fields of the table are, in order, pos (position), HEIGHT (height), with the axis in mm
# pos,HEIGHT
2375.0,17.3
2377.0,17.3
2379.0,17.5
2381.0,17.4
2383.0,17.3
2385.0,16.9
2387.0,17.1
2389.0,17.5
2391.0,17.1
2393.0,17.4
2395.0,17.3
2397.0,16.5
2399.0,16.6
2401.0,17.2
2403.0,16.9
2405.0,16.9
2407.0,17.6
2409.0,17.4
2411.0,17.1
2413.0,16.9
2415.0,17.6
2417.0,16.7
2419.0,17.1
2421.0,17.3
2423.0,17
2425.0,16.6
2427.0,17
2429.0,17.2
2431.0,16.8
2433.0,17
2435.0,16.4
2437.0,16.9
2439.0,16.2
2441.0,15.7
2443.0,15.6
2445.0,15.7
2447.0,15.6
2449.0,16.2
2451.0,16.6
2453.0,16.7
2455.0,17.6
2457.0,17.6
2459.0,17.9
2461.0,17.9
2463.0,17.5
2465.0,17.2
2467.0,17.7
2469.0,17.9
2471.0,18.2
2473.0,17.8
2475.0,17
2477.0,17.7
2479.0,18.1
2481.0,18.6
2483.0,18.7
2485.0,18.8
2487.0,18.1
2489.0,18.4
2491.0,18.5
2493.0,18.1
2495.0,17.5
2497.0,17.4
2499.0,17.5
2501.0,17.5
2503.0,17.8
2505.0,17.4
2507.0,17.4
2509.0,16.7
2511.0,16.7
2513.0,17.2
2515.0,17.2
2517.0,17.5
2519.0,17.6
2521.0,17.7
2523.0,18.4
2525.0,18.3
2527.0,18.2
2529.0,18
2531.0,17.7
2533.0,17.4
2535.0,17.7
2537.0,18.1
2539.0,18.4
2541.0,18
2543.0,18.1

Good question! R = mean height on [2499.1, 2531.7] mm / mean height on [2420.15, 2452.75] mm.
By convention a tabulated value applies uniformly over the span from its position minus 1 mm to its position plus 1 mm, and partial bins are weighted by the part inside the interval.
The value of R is 1.1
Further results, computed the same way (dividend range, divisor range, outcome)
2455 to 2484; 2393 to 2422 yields 1.04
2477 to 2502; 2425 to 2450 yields 1.10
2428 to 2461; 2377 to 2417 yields 0.97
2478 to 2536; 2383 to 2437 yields 1.04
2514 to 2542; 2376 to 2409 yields 1.04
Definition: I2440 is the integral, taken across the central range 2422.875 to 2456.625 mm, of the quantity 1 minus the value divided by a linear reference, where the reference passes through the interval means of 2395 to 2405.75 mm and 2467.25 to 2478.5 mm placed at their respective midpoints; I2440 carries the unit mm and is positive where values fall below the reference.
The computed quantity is 1.6 mm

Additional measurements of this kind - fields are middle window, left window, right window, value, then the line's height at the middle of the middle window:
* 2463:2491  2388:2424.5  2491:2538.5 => -0.9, 17.5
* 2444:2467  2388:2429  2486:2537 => 0.5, 17.4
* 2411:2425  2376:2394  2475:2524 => 0.3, 17.4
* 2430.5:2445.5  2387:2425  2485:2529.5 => 0.9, 17.3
